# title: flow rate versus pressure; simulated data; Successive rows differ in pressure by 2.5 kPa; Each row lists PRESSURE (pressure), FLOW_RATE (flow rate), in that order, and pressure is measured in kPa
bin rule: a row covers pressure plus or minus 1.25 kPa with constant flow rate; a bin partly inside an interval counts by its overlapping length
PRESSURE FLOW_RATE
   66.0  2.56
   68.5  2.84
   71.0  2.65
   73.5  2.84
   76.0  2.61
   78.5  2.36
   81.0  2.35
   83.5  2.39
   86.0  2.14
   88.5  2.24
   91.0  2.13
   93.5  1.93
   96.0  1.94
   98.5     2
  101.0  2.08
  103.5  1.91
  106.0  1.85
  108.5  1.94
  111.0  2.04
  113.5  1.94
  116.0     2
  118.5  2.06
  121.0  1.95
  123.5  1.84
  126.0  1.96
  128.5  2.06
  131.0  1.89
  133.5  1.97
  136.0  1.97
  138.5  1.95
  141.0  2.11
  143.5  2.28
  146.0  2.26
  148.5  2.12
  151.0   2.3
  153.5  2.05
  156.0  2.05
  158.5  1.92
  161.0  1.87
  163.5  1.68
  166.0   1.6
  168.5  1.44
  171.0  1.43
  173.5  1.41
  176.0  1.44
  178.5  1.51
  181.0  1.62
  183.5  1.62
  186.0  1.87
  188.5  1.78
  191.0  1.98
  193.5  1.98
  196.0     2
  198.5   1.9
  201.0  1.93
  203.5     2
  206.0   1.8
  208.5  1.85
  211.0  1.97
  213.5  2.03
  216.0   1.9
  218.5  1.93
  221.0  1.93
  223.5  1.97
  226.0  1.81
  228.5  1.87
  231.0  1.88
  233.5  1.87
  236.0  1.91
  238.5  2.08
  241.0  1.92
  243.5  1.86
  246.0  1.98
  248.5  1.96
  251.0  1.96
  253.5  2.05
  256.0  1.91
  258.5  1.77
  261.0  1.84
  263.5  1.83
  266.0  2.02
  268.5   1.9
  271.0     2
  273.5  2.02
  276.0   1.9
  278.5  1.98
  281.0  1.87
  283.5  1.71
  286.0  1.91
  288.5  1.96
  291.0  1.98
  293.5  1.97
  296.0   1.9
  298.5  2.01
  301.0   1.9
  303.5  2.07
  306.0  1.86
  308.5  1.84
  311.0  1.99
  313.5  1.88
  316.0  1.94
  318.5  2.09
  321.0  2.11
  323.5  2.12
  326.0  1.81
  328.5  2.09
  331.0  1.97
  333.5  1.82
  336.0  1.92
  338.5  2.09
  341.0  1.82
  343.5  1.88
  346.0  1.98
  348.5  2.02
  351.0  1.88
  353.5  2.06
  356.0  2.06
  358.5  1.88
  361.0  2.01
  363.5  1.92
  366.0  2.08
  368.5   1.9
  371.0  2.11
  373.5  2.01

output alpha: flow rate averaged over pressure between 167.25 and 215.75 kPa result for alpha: 1.77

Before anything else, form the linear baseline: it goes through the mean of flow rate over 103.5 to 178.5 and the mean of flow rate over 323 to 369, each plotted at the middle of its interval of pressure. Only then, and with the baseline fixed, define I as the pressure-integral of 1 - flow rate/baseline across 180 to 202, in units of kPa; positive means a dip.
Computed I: 0.7 kPa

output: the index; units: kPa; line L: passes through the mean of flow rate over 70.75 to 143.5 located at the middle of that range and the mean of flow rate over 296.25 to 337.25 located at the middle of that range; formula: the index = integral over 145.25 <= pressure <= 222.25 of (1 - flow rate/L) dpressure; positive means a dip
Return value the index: 7.87 kPa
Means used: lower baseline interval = 2.1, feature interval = 1.84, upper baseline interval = 1.96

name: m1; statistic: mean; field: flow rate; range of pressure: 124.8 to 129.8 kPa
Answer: 2.01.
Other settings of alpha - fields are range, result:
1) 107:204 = 1.89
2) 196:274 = 1.92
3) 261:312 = 1.93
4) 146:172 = 1.87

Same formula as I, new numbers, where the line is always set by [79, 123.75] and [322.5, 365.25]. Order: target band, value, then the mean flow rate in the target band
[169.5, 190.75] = 4.41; 1.6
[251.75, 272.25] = 0.77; 1.92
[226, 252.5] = 0.99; 1.92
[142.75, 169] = 0.79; 1.97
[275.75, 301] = 0.80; 1.92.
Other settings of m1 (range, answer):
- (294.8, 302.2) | 1.94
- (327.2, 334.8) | 1.96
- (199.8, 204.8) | 1.96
